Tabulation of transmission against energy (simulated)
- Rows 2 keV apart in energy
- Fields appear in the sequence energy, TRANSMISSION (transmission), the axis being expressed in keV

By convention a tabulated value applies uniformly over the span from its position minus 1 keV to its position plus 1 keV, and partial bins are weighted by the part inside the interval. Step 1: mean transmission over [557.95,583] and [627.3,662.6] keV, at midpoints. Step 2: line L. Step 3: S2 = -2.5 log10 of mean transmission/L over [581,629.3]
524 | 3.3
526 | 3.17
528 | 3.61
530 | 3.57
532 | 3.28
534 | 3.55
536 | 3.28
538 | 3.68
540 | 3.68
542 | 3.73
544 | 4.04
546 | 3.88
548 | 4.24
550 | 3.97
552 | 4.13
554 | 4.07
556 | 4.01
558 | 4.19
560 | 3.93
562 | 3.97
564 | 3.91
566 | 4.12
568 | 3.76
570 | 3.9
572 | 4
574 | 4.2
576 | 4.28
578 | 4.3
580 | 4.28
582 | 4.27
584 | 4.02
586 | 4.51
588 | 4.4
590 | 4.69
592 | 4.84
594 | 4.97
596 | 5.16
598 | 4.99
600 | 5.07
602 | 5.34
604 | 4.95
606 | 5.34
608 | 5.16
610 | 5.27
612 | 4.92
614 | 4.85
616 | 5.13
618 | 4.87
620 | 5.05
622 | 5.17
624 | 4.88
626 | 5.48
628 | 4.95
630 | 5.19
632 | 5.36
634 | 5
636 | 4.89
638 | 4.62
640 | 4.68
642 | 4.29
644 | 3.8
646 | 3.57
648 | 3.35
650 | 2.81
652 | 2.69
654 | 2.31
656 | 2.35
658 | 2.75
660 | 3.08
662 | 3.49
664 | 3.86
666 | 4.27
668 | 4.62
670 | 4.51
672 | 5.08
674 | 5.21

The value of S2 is -0.24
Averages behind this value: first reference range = 4.08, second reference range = 3.84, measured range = 4.93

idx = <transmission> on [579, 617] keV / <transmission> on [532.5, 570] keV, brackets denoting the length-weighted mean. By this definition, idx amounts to 1.25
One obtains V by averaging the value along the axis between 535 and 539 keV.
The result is 3.48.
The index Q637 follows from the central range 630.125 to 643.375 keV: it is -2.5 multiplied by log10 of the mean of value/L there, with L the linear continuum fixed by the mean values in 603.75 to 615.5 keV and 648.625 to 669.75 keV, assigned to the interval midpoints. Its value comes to -0.17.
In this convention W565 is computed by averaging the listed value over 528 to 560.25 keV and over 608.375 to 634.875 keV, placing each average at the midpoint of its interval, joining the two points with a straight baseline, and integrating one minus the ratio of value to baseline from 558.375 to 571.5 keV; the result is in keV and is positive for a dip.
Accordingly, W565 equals 0.7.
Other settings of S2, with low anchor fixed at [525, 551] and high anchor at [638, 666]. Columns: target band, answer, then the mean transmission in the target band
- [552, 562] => -0.12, 4.05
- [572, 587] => -0.19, 4.25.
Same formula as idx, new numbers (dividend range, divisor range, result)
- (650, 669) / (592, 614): 0.64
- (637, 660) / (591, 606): 0.67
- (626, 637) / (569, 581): 1.23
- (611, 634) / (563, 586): 1.23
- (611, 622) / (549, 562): 1.23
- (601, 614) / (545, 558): 1.27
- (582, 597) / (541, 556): 1.15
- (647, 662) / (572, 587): 0.66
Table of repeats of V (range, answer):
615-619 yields 5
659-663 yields 3.29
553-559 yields 4.09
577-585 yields 4.22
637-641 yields 4.65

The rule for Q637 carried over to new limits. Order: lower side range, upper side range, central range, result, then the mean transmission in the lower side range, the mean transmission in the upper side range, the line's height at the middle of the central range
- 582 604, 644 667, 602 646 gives -0.23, 4.78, 3.17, 3.98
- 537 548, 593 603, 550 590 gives 0.08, 3.84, 5.11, 4.47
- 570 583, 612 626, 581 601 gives -0.05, 4.2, 5.02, 4.48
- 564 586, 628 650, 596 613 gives -0.20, 4.12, 4.42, 4.26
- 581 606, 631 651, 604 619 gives -0.11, 4.79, 4.24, 4.58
